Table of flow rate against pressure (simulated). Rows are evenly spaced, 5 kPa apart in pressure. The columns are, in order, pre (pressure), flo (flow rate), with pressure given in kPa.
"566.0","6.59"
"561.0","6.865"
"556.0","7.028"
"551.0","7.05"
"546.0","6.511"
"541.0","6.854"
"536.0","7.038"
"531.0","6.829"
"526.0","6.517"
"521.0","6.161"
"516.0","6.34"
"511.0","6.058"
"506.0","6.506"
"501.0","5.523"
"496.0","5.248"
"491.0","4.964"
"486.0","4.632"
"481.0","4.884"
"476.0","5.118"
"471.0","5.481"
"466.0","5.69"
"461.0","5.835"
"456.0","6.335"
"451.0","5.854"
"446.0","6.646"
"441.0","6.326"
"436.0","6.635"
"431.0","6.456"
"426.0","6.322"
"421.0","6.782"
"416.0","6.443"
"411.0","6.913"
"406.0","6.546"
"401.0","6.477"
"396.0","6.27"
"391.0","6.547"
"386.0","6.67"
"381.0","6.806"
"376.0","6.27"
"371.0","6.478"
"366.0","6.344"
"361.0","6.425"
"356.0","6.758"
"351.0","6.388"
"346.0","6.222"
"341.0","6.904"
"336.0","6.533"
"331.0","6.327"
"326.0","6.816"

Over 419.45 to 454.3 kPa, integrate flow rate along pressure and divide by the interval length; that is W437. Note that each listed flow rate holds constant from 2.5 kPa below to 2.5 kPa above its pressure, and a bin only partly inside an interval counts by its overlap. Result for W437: 6.42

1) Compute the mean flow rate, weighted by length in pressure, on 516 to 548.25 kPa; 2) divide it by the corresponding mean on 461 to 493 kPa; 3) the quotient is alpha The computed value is 1.28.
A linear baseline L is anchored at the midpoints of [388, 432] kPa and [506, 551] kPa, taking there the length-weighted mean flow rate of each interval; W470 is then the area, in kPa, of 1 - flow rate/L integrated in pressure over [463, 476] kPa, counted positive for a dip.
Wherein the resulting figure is 2.07 kPa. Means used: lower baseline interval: 6.53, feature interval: 5.51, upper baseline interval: 6.57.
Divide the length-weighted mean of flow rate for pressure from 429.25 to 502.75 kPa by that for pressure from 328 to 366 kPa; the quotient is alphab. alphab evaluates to 0.88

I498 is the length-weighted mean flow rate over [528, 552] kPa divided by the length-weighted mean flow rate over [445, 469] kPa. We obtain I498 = 1.14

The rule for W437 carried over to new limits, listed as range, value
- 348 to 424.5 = 6.54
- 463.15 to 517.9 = 5.49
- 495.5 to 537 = 6.27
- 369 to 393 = 6.56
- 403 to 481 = 6.18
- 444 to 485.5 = 5.67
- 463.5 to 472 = 5.6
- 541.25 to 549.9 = 6.69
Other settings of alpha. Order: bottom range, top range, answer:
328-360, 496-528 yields 0.94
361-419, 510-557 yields 1.02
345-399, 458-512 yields 0.84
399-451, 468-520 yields 0.84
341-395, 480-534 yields 0.90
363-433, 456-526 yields 0.86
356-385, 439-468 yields 0.94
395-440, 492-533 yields 0.93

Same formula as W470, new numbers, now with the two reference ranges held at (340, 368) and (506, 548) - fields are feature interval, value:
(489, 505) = 2.8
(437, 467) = 1.6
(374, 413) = -0.4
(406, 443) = -0.3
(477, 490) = 3.4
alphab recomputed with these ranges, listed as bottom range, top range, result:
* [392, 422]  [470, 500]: 0.77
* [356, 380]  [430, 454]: 0.99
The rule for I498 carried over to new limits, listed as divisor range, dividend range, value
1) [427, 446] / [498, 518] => 0.94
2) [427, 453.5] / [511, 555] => 1.04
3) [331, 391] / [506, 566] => 1.02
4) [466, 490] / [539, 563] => 1.35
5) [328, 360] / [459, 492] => 0.80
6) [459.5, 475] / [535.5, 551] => 1.22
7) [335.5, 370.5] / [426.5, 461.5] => 0.97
